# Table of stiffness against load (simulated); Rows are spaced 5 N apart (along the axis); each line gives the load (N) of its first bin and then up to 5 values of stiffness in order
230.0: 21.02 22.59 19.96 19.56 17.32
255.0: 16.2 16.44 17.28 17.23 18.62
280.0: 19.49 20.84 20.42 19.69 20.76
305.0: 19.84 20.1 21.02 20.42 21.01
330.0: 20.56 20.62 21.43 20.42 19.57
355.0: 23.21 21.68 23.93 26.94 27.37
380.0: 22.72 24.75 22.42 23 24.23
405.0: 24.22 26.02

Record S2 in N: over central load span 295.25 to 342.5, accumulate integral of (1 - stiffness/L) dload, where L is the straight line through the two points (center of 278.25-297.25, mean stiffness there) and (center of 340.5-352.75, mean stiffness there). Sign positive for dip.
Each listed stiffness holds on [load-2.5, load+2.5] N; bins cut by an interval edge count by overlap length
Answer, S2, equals -0.9 N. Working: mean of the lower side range 20.1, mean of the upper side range 20.3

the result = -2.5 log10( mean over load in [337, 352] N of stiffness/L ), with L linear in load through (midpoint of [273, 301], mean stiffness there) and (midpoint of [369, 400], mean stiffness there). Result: 0.10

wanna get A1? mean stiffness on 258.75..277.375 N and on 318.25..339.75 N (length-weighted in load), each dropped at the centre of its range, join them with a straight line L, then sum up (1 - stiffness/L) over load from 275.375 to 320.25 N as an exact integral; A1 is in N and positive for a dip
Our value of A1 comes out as -2.7 N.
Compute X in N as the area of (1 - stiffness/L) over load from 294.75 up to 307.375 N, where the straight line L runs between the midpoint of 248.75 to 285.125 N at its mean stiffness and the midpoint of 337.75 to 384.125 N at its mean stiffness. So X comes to -0.3 N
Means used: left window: 17.8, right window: 23.1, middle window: 20.2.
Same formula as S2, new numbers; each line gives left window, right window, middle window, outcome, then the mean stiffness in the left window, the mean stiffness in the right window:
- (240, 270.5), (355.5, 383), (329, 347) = 1.40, 17.6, 24.4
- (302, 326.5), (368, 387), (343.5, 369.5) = 1.75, 20.5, 25.4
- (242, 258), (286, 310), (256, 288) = 1.08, 17.7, 20.2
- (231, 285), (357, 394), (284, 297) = -0.07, 18.6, 24.2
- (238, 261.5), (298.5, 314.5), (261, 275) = 0.96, 17.9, 20.3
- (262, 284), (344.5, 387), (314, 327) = 0.11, 18.3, 23.5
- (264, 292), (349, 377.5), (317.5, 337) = 1.12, 19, 24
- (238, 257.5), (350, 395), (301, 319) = 0.55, 18.2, 23.8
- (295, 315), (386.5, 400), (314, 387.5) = -2.09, 20.3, 23.1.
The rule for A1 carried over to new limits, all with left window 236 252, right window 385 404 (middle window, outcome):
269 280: 1.0 N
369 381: -1.5 N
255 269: 2.2 N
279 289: 0.1 N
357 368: -0.2 N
